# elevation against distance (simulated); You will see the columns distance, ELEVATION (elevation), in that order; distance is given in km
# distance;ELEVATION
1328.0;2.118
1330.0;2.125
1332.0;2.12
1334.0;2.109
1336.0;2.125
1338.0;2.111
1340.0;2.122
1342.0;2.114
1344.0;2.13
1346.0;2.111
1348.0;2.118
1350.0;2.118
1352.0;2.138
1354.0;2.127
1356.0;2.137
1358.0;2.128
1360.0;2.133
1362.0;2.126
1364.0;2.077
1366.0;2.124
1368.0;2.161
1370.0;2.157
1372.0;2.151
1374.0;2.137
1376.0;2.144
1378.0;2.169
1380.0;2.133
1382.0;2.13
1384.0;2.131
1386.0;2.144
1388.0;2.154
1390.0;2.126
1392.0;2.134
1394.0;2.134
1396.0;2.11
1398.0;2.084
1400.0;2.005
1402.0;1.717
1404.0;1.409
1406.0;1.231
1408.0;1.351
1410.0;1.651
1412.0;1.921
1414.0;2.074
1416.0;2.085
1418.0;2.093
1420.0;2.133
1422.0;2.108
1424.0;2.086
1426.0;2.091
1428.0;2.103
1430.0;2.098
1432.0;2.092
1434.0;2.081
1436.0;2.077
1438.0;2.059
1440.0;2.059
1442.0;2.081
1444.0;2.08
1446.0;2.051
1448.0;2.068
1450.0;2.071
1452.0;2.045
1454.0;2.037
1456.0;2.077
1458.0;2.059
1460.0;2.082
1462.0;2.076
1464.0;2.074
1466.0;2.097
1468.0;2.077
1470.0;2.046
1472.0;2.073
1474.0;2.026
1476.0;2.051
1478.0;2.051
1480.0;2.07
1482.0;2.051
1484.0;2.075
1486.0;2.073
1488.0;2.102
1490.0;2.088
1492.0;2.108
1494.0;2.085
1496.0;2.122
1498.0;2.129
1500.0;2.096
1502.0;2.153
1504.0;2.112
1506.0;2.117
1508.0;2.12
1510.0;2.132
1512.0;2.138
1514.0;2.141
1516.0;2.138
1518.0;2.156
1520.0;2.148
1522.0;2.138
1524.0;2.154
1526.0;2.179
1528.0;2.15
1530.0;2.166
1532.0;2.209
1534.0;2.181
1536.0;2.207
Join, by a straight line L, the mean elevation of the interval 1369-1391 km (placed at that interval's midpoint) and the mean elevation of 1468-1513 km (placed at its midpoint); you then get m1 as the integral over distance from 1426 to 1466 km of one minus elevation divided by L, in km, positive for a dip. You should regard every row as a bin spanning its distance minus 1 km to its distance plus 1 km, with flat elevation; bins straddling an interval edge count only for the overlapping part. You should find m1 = 0.7 km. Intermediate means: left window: 2.14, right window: 2.09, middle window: 2.07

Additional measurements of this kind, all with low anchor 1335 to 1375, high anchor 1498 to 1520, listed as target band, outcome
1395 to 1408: 2.45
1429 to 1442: 0.31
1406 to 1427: 2.01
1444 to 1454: 0.33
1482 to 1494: 0.25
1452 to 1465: 0.39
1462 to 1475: 0.39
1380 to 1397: -0.04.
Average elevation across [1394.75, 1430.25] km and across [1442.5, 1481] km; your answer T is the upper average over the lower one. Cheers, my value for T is 1.08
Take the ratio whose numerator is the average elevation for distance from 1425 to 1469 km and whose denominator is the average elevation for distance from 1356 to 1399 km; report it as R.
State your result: 0.97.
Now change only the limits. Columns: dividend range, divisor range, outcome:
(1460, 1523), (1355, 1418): 1.04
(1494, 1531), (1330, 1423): 1.04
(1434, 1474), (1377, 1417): 1.06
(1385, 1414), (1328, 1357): 0.88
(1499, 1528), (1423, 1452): 1.03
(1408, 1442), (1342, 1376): 0.95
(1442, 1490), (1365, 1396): 0.97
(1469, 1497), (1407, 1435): 1.04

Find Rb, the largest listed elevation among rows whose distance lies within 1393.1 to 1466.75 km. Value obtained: 2.134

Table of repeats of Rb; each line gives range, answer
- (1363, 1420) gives 2.169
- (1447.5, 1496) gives 2.122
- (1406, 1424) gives 2.133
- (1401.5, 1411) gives 1.717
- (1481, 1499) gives 2.129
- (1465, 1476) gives 2.097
